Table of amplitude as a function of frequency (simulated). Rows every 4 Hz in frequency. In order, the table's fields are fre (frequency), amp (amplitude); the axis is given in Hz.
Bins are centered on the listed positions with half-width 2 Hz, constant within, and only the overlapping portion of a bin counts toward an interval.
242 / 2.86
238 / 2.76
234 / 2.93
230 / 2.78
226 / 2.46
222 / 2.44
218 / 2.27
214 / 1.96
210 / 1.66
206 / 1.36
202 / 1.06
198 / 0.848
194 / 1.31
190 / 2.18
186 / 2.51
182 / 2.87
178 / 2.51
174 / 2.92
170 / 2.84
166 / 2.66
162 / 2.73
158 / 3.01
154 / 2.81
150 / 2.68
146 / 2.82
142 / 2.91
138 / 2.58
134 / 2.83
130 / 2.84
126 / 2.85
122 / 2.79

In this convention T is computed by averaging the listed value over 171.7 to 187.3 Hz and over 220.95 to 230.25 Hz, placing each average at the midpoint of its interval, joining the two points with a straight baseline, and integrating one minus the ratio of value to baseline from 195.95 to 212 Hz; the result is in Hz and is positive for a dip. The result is 8.48 Hz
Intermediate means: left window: 2.71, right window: 2.53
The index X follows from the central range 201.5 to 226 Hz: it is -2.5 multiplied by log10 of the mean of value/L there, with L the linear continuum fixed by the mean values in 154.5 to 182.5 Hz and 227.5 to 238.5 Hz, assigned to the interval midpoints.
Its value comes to 0.43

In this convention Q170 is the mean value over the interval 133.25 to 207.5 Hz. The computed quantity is 2.39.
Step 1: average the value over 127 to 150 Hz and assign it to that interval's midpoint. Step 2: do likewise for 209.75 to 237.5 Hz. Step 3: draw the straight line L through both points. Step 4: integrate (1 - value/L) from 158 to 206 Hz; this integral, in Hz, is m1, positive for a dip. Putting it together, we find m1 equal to 7.3 Hz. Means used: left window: 2.79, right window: 2.42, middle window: 2.22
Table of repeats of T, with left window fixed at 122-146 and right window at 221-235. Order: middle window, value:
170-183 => -0.2 Hz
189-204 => 7.8 Hz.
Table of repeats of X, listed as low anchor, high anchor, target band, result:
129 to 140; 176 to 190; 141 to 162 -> -0.06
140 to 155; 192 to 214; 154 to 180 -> -0.22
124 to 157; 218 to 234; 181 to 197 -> 0.27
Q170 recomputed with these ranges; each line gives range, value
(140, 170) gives 2.81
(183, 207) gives 1.61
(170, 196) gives 2.42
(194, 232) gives 1.84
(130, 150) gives 2.78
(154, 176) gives 2.83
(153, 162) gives 2.88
